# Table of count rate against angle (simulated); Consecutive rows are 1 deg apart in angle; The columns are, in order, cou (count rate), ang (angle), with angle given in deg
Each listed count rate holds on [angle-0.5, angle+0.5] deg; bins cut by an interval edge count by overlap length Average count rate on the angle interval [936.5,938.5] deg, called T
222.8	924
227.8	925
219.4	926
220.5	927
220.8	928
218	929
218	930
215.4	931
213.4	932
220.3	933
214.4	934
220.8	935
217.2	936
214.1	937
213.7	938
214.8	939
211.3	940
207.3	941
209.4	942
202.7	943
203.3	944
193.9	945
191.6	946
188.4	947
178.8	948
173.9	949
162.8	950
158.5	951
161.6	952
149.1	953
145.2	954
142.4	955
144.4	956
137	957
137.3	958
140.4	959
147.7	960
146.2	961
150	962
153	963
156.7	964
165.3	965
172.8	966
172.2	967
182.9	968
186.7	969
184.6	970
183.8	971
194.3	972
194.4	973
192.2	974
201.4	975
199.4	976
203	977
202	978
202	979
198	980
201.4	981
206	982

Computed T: 214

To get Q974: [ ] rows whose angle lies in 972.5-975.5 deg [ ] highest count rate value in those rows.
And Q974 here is 201.4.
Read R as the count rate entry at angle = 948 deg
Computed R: 178.8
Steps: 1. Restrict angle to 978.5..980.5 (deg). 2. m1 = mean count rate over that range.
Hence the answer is 200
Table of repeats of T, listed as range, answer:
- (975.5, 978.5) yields 201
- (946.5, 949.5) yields 180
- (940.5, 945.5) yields 203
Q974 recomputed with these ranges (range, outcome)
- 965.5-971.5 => 186.7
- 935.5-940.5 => 217.2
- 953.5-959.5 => 145.2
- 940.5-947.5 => 209.4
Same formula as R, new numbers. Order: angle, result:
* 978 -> 202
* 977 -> 203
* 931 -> 215.4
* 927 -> 220.5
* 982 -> 206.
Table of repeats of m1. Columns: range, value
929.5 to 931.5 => 217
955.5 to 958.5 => 140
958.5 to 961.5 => 145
